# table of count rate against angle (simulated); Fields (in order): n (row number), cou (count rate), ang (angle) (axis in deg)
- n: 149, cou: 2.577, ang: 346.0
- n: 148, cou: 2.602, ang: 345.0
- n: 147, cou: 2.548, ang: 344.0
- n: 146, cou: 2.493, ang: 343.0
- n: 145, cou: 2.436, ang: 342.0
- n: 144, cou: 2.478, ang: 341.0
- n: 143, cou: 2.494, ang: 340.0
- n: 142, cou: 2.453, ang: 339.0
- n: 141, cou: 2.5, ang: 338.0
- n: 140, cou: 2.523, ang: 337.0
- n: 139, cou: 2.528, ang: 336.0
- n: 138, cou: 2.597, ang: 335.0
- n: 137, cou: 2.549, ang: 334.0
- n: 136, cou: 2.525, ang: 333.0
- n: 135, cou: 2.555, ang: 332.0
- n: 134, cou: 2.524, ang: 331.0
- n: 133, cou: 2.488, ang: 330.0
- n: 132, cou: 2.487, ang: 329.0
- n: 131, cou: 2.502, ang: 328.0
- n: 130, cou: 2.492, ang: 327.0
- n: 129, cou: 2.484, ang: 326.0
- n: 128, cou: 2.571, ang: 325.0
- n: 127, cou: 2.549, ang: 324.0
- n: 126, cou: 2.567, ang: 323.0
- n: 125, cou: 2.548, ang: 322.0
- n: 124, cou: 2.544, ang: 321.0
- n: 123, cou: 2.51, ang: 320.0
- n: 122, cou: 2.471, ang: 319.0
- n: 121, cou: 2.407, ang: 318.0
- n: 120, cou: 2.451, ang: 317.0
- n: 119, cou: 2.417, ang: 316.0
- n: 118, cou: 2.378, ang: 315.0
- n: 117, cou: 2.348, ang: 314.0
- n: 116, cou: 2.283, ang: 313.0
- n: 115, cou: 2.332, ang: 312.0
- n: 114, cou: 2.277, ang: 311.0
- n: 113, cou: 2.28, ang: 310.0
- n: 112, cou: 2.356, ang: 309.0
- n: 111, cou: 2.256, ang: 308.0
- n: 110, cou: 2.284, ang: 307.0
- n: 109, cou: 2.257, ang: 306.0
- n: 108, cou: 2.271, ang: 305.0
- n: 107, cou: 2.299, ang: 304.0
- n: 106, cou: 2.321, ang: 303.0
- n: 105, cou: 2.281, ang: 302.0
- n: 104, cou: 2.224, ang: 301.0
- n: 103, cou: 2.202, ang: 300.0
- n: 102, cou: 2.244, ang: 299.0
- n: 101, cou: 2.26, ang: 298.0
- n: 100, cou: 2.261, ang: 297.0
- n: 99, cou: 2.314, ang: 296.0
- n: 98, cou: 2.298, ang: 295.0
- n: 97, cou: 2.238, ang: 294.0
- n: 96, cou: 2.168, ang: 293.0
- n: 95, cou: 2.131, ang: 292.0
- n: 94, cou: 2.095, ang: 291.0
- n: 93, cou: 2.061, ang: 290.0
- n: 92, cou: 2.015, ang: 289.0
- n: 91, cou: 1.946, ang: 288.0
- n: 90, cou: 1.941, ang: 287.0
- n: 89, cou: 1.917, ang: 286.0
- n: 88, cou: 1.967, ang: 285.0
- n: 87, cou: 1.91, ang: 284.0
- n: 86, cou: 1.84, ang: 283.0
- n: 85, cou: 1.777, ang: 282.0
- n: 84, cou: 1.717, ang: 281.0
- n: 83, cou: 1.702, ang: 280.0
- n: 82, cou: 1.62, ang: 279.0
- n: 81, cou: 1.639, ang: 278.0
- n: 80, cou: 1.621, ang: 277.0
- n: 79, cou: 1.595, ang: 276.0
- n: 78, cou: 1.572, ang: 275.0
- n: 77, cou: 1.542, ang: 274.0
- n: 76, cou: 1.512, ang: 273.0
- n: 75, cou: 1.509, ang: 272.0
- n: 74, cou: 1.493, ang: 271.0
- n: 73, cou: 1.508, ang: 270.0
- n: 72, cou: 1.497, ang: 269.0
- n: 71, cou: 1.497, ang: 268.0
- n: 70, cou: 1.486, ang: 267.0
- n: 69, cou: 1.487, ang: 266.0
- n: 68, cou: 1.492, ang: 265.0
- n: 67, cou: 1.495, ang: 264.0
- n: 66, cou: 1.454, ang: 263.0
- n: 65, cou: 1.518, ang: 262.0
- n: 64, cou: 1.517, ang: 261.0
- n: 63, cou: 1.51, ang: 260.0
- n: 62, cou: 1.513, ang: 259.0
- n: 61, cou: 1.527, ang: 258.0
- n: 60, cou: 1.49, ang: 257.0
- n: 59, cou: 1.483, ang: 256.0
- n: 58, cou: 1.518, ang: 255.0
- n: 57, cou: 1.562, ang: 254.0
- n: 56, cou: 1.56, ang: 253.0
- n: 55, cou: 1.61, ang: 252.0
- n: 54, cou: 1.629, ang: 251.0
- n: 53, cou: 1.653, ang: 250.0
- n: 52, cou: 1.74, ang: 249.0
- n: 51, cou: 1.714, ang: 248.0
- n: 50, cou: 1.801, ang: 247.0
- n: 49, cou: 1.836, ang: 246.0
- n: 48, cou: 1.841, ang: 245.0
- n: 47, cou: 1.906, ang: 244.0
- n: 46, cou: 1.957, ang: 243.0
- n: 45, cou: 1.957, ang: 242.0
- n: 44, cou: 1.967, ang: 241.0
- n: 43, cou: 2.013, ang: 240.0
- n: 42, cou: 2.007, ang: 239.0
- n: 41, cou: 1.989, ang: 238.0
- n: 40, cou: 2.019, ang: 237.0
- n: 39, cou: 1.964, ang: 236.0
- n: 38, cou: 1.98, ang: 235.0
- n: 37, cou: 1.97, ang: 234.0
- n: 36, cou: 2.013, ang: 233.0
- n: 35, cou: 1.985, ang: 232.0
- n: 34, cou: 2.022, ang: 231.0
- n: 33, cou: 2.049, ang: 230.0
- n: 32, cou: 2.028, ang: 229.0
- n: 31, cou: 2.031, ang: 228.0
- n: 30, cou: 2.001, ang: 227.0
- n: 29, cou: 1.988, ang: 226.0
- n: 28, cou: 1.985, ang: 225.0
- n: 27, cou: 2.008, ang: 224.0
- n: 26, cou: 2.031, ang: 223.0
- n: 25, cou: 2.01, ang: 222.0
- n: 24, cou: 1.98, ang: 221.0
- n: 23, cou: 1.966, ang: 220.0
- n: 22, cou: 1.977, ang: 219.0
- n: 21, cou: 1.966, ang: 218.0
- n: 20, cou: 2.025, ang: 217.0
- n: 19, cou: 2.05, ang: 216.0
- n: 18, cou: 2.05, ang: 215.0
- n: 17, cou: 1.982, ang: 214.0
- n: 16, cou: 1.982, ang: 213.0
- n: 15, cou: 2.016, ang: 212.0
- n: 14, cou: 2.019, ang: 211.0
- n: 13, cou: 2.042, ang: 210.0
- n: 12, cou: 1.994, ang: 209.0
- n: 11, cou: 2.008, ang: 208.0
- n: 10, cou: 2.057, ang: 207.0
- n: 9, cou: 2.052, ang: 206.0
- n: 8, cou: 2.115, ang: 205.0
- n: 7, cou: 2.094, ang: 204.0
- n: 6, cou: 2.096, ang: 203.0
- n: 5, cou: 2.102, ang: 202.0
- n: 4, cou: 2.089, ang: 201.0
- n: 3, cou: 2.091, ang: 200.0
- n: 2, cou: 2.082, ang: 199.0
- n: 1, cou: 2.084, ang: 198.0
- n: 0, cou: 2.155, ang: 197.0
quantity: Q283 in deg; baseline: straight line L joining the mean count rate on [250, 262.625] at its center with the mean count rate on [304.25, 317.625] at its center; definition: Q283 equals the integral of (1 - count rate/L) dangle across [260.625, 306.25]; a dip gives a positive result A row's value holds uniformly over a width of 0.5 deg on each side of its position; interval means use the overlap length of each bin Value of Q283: 1.87 deg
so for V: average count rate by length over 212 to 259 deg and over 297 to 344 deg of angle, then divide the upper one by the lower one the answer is 1.3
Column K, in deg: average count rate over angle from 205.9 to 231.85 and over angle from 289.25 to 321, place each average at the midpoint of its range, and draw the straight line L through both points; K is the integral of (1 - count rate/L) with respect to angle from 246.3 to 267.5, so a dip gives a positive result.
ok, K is 5.67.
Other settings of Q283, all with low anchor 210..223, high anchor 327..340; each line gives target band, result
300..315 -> 0.70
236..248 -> 1.07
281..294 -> 1.89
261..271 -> 3.27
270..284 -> 3.94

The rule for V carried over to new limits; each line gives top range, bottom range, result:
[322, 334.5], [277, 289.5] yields 1.38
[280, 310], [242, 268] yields 1.32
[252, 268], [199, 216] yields 0.74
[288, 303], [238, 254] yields 1.21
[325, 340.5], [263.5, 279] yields 1.64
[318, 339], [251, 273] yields 1.67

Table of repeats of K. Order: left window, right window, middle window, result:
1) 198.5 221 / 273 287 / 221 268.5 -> 2.6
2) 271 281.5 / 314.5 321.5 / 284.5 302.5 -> -1.8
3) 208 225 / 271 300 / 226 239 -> -0.1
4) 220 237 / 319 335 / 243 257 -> 2.9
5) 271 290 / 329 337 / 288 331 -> -3.2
